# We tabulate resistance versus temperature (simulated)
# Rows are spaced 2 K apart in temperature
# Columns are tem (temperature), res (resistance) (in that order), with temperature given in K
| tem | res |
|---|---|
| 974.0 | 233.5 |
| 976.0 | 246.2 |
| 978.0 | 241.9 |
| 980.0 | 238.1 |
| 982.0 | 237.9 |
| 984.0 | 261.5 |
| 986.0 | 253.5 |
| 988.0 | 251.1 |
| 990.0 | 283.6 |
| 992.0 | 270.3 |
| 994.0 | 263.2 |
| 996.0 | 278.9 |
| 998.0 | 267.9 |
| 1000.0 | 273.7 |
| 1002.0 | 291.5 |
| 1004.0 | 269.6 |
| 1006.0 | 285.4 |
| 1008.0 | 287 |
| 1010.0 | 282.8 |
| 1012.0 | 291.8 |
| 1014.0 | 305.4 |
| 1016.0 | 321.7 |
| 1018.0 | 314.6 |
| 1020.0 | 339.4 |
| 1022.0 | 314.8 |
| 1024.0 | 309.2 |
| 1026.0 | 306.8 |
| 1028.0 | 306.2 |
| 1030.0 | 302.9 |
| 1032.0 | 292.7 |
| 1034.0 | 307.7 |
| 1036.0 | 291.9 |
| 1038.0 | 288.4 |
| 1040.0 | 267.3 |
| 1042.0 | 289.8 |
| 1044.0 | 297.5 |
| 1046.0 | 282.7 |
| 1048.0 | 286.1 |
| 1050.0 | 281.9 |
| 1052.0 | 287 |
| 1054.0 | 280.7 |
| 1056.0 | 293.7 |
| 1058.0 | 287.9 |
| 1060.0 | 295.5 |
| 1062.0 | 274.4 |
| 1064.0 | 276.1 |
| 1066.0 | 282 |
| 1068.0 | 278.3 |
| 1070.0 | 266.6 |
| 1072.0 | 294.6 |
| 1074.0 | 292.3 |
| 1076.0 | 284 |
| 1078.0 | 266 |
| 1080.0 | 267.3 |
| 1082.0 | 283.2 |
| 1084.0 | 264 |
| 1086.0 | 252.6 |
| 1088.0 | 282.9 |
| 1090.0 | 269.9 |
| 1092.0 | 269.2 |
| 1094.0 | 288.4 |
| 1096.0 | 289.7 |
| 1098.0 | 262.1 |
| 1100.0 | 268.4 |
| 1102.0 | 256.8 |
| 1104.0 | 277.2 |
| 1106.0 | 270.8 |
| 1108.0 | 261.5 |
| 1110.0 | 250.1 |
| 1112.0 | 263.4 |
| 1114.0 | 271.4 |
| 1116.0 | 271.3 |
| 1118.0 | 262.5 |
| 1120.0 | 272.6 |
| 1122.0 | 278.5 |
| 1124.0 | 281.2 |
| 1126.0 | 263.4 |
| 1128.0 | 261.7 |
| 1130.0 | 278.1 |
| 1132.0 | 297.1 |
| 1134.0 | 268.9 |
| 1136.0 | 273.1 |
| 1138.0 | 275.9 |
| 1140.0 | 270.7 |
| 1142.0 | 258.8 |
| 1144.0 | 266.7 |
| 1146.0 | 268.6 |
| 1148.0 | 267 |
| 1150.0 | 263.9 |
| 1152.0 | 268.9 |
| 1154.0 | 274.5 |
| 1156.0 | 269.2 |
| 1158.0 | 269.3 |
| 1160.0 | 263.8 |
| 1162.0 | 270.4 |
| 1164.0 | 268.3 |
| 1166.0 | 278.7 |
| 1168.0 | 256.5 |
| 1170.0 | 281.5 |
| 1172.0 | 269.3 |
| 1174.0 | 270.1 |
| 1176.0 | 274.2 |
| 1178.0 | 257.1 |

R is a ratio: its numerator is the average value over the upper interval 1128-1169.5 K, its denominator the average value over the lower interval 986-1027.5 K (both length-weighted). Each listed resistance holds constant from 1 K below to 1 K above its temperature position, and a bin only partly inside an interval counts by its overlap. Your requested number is 0.9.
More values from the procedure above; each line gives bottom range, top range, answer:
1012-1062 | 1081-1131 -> 0.91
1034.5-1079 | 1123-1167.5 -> 0.95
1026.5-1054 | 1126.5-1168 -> 0.93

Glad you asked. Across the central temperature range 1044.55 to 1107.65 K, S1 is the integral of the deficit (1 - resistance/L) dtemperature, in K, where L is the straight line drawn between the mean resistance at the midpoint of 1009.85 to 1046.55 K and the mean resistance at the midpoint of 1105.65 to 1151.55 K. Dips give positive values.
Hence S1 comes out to 1.84 K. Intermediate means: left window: 301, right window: 269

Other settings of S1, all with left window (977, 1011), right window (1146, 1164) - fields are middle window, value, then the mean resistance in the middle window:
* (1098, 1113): 0.23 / 264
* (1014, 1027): -2.41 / 317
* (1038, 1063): -1.69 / 285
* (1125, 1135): -0.21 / 274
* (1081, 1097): -0.43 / 275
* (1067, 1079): -0.57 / 280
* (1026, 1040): -1.54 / 297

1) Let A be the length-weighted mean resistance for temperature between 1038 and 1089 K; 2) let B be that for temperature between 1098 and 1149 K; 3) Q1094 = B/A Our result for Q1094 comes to 1.0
